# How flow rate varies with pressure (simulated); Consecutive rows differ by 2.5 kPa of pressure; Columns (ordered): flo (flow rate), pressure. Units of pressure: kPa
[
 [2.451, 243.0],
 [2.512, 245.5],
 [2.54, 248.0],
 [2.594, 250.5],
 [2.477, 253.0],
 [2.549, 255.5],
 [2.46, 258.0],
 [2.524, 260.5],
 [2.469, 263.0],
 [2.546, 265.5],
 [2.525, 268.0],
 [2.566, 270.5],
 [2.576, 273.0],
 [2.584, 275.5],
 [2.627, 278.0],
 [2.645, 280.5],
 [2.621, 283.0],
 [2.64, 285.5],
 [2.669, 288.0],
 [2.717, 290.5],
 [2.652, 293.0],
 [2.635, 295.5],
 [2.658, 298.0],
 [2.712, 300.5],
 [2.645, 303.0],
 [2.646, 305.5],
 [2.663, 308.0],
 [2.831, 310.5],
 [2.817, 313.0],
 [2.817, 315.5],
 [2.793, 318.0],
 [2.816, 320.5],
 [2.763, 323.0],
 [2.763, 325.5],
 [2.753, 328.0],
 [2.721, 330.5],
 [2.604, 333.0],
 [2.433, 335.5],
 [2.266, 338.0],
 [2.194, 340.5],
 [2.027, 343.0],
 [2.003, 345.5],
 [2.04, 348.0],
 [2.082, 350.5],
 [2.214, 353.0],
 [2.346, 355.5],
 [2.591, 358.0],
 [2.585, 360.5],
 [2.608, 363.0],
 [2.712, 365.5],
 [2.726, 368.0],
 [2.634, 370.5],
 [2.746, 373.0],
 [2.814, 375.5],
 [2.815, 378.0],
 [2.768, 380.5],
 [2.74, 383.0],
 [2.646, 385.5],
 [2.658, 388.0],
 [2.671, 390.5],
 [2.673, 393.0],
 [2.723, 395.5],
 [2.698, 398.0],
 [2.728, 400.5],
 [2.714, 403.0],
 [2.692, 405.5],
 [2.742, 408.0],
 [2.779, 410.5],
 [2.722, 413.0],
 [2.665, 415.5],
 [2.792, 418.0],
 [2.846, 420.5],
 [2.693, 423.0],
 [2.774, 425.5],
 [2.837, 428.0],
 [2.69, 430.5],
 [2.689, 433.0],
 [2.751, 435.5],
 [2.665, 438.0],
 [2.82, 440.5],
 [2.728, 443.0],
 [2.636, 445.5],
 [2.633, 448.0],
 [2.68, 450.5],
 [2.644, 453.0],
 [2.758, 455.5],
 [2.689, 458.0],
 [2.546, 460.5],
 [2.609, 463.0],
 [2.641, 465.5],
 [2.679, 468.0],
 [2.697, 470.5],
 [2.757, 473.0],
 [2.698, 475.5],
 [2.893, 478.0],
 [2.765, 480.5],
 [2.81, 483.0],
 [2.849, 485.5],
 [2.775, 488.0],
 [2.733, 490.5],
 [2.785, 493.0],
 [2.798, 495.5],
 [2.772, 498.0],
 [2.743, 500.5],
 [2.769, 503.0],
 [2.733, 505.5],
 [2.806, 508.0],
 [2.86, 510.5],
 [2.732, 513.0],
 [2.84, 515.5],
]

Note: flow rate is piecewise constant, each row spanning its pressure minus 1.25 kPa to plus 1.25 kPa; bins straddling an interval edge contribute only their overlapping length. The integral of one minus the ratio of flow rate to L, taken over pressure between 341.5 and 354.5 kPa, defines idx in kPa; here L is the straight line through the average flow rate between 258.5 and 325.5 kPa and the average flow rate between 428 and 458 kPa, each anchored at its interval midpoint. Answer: 2.9 kPa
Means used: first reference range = 2.66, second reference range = 2.7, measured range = 2.08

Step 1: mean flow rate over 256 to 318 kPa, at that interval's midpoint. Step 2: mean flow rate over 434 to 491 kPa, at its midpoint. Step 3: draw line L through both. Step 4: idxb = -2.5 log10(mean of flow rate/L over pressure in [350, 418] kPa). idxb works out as 0.01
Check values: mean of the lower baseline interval 2.64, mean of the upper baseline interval 2.72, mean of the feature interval 2.66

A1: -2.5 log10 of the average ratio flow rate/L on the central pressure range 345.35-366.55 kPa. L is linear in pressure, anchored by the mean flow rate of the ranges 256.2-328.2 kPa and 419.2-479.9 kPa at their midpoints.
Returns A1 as 0.134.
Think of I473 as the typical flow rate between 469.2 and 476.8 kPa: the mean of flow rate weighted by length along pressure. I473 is 2.72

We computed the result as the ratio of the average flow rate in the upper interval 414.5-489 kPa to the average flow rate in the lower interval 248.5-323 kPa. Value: 1.0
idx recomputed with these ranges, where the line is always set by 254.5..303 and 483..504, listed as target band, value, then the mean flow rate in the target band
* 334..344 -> 1.5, 2.24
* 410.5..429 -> -0.3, 2.76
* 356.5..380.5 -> -0.2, 2.69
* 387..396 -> 0.1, 2.68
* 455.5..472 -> 0.6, 2.65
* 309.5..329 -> -1.2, 2.79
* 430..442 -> 0.0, 2.73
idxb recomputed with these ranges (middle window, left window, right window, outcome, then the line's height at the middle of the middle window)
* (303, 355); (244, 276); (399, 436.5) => 0.05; 2.62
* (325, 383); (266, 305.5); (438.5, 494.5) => 0.07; 2.66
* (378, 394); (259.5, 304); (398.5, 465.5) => -0.01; 2.68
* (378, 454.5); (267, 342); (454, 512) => 0.00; 2.71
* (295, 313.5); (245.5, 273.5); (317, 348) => -0.08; 2.5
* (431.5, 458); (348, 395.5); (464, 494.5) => 0.00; 2.71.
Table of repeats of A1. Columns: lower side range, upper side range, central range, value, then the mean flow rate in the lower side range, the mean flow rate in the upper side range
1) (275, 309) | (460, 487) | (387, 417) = -0.003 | 2.65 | 2.73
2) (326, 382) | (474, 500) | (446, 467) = 0.028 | 2.49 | 2.79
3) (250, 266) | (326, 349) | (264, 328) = -0.103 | 2.51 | 2.35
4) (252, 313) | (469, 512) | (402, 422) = -0.011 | 2.61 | 2.78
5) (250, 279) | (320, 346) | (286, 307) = -0.063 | 2.54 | 2.49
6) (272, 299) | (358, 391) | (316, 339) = 0.000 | 2.64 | 2.7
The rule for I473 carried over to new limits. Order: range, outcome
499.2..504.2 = 2.76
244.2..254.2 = 2.53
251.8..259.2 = 2.5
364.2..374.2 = 2.7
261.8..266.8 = 2.51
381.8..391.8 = 2.68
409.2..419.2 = 2.74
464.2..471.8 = 2.67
